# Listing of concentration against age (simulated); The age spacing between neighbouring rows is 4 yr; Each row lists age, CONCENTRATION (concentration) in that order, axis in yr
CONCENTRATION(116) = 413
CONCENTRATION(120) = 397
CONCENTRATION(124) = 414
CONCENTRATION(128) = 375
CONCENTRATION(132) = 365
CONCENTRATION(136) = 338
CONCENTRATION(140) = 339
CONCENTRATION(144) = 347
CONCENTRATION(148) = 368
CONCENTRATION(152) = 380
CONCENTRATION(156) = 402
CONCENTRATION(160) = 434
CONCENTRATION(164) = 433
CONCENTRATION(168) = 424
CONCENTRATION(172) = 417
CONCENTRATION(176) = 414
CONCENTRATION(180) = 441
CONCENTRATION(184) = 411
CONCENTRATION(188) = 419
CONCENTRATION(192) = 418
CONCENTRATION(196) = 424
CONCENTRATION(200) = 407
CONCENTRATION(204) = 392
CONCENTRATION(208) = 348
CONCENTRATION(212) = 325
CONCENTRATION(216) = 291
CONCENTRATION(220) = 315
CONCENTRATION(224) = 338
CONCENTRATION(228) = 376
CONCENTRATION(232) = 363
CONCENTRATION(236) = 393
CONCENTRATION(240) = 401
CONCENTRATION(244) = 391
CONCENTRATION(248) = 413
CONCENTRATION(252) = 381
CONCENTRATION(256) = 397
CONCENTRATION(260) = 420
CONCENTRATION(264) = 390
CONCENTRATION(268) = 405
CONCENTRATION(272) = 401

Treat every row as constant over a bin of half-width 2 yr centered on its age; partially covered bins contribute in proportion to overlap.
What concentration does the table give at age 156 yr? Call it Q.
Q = 402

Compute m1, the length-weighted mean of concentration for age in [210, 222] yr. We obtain 310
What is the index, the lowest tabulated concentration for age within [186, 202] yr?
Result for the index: 407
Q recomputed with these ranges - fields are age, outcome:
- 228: 376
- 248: 413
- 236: 393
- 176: 414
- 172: 417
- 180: 441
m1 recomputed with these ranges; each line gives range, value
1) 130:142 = 347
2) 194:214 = 379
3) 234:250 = 400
